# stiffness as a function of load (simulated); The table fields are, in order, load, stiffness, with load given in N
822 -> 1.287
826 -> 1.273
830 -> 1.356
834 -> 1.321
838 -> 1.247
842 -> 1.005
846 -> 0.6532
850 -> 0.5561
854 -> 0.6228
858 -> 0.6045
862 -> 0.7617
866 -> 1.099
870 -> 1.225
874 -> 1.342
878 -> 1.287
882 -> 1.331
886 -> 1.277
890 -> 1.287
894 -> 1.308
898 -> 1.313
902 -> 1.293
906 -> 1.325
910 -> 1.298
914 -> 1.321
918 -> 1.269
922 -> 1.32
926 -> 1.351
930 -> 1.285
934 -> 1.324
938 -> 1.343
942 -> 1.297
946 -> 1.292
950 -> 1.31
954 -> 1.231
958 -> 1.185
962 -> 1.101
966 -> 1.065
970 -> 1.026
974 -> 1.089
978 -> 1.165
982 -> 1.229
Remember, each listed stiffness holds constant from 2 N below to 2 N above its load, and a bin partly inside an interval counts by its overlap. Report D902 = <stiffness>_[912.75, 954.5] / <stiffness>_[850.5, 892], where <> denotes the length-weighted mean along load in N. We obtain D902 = 1.23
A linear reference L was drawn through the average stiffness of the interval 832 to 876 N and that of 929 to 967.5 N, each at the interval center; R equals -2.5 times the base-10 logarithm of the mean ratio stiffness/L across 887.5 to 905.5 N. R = -0.20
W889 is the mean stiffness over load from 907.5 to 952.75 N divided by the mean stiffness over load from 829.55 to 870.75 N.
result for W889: 1.41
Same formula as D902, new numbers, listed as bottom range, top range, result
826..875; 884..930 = 1.32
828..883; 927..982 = 1.18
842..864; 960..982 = 1.64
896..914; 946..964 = 0.93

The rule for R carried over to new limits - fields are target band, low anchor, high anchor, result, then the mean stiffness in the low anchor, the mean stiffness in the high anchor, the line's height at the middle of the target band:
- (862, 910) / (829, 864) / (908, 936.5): -0.139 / 0.89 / 1.31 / 1.11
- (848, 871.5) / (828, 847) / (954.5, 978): 0.376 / 1.14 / 1.11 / 1.14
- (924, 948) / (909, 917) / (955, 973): -0.088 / 1.31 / 1.1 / 1.21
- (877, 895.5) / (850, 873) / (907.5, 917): -0.207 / 0.857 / 1.31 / 1.08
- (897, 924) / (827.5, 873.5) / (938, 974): -0.192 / 0.966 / 1.19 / 1.09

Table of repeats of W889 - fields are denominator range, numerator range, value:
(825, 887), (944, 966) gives 1.15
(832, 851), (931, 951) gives 1.34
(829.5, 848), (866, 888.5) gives 1.16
